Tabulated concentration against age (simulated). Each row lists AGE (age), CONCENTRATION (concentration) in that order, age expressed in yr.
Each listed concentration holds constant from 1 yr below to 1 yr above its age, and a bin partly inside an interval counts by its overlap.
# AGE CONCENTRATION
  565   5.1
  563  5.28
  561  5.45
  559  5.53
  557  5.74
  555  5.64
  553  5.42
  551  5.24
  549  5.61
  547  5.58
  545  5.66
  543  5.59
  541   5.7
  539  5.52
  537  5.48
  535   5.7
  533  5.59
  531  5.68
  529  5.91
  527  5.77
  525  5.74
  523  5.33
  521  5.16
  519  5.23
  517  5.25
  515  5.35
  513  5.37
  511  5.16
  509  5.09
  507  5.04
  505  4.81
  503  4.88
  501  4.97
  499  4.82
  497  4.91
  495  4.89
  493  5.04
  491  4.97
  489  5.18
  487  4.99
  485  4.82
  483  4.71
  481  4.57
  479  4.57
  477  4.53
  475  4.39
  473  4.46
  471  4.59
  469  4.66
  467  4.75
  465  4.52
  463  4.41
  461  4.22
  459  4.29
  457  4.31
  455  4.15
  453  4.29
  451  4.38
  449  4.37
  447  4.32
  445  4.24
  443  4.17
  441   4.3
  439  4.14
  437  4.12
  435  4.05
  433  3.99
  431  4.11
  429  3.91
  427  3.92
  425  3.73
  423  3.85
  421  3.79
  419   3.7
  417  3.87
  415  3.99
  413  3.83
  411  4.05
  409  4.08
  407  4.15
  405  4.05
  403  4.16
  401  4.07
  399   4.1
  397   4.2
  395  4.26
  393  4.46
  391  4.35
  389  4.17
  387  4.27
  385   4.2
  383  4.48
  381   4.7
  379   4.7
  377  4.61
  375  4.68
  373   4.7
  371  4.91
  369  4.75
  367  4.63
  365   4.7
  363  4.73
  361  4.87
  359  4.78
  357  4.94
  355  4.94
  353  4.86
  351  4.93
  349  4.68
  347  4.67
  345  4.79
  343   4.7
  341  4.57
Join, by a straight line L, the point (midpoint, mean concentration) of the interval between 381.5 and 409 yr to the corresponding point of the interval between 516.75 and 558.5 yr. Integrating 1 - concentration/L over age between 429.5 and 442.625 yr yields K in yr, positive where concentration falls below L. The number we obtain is 1.4 yr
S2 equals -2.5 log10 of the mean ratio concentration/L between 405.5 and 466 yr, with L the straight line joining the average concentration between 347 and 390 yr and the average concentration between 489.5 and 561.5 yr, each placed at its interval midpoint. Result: 0.207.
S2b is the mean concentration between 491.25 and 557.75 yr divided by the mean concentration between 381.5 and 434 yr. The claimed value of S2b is 1.3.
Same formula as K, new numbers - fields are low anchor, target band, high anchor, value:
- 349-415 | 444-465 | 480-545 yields 2.5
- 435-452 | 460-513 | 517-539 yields 1.4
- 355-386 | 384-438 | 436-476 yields 5.8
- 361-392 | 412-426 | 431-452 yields 1.7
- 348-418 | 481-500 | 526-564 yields 1.1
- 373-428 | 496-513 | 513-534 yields 1.0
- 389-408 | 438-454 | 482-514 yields 1.0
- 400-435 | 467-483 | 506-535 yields 0.7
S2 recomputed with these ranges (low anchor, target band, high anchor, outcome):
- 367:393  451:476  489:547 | 0.136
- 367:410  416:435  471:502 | 0.169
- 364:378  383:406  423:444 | 0.059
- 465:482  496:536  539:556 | -0.032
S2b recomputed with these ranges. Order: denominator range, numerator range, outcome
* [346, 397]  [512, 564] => 1.19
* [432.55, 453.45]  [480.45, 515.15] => 1.18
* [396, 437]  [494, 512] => 1.24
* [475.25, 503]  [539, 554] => 1.15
